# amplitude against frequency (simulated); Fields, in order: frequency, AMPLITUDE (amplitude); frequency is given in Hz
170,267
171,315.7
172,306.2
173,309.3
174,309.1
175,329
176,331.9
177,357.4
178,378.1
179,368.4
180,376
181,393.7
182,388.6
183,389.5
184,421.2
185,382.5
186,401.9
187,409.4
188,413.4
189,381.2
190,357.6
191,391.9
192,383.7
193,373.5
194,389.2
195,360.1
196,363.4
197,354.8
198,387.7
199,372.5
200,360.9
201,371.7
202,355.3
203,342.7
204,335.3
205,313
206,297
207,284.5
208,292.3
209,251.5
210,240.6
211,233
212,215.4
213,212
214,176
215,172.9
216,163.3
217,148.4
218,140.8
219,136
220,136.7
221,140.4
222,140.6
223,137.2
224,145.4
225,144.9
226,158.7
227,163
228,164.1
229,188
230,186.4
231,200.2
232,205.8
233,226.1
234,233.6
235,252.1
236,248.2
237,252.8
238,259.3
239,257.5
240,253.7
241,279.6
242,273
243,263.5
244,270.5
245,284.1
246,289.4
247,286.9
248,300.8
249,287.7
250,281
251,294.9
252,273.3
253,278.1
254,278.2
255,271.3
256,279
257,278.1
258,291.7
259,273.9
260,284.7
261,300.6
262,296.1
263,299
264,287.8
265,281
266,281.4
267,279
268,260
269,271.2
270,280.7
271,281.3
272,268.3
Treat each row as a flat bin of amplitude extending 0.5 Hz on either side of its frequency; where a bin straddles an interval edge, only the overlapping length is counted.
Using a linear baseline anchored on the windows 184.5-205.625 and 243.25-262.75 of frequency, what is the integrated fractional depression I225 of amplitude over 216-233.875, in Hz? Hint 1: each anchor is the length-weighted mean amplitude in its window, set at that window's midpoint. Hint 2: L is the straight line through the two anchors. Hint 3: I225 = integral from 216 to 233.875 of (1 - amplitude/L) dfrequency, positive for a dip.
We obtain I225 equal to 8.85 Hz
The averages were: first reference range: 371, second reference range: 284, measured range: 164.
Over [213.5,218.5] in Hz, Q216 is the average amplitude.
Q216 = 160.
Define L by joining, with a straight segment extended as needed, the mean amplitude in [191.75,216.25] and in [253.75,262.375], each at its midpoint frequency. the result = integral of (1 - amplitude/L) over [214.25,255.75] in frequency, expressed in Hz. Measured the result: 10.0 Hz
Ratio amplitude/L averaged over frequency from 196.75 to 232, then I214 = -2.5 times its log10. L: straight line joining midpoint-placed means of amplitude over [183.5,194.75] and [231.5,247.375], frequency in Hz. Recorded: 0.40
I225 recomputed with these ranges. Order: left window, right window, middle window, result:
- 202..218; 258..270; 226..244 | 2.36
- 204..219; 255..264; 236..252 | -0.45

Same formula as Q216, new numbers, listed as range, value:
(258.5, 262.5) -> 289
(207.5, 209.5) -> 272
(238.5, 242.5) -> 266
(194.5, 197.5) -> 359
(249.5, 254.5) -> 281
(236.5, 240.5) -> 256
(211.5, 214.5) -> 201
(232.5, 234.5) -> 230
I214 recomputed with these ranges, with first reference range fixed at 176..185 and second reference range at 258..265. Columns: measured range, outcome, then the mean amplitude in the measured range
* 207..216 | 0.473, 224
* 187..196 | -0.038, 382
